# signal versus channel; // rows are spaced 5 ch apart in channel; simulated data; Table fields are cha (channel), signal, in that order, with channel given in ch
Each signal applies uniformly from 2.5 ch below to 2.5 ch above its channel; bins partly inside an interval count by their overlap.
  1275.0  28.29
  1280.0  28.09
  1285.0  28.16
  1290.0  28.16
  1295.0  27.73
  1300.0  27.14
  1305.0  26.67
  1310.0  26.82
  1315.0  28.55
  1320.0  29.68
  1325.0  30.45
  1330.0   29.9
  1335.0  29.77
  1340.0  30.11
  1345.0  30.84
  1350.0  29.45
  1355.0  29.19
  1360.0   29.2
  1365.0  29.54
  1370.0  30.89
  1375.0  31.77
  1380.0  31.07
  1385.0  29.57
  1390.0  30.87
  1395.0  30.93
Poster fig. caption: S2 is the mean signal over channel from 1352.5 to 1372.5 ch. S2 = 29.7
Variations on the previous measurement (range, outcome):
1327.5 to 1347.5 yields 30.2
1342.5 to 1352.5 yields 30.1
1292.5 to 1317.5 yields 27.4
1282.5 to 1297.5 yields 28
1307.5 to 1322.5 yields 28.4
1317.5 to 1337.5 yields 29.9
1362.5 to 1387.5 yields 30.6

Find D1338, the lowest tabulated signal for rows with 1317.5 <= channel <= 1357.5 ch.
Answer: 29.19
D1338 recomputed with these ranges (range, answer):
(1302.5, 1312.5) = 26.67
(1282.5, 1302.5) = 27.14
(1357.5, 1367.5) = 29.2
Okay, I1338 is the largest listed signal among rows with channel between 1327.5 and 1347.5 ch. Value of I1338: 30.84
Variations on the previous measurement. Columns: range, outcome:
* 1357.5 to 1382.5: 31.77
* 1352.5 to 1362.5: 29.2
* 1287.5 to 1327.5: 30.45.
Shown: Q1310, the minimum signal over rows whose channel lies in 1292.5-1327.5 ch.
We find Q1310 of 26.67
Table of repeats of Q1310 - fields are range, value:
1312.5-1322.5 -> 28.55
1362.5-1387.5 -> 29.54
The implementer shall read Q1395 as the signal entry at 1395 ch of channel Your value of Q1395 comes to 30.93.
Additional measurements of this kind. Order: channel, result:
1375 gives 31.77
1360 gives 29.2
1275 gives 28.29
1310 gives 26.82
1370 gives 30.89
